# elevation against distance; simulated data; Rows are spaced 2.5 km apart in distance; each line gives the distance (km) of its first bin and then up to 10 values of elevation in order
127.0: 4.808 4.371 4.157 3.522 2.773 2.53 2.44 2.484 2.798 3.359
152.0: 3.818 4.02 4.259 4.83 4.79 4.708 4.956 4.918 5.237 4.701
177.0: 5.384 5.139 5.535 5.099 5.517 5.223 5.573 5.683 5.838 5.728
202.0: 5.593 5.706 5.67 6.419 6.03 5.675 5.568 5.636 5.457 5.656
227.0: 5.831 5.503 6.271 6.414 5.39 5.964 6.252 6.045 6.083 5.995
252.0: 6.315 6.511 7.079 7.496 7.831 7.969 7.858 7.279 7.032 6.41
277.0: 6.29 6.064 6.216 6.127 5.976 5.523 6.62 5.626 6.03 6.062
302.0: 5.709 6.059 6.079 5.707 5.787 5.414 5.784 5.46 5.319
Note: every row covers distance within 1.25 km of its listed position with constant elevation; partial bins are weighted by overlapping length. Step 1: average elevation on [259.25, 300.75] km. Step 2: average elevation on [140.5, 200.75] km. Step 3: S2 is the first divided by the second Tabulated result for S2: 1.4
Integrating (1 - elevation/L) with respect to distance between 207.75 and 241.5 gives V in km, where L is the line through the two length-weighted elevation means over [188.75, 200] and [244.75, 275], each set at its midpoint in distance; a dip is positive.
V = 2.2 km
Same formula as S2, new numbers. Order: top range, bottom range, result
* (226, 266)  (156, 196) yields 1.26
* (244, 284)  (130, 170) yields 1.80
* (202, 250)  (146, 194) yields 1.23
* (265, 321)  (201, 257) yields 1.04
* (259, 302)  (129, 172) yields 1.71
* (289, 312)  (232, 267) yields 0.90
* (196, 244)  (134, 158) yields 1.83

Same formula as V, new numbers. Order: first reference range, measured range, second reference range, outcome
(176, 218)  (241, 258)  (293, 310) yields -1.6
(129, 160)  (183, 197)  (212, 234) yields -2.0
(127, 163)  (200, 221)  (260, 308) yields -3.5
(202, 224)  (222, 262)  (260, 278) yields 2.0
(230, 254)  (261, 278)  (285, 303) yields -3.5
